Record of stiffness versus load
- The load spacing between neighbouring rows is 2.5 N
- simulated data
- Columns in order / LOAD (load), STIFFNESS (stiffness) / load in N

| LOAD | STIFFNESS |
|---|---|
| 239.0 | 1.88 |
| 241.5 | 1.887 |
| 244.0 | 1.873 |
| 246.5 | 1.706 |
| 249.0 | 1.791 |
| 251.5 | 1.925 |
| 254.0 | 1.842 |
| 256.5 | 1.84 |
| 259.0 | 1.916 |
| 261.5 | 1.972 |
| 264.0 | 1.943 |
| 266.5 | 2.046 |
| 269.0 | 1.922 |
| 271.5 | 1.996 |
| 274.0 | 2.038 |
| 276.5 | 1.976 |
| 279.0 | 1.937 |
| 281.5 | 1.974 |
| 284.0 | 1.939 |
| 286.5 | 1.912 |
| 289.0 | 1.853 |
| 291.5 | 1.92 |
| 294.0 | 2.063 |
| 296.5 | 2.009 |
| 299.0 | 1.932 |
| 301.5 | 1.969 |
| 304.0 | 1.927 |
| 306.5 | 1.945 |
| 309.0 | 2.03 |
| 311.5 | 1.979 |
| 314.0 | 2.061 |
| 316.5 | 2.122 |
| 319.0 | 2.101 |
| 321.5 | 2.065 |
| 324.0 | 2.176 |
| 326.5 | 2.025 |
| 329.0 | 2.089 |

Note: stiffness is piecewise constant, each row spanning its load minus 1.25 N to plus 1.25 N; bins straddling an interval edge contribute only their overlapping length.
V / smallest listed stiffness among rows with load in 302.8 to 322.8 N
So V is 1.927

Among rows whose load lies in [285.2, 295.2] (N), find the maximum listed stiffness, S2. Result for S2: 2.063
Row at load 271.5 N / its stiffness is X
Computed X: 1.996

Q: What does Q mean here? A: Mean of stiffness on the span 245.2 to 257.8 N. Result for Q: 1.82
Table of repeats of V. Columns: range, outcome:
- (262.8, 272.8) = 1.922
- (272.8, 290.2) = 1.853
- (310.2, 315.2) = 1.979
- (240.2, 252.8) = 1.706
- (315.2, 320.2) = 2.101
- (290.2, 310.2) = 1.92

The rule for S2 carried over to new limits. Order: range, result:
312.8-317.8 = 2.122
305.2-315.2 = 2.061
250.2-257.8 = 1.925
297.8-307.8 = 1.969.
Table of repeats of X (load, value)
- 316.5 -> 2.122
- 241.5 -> 1.887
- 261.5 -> 1.972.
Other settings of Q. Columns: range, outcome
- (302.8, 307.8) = 1.94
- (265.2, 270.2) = 1.98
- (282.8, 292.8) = 1.91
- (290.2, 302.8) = 1.98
